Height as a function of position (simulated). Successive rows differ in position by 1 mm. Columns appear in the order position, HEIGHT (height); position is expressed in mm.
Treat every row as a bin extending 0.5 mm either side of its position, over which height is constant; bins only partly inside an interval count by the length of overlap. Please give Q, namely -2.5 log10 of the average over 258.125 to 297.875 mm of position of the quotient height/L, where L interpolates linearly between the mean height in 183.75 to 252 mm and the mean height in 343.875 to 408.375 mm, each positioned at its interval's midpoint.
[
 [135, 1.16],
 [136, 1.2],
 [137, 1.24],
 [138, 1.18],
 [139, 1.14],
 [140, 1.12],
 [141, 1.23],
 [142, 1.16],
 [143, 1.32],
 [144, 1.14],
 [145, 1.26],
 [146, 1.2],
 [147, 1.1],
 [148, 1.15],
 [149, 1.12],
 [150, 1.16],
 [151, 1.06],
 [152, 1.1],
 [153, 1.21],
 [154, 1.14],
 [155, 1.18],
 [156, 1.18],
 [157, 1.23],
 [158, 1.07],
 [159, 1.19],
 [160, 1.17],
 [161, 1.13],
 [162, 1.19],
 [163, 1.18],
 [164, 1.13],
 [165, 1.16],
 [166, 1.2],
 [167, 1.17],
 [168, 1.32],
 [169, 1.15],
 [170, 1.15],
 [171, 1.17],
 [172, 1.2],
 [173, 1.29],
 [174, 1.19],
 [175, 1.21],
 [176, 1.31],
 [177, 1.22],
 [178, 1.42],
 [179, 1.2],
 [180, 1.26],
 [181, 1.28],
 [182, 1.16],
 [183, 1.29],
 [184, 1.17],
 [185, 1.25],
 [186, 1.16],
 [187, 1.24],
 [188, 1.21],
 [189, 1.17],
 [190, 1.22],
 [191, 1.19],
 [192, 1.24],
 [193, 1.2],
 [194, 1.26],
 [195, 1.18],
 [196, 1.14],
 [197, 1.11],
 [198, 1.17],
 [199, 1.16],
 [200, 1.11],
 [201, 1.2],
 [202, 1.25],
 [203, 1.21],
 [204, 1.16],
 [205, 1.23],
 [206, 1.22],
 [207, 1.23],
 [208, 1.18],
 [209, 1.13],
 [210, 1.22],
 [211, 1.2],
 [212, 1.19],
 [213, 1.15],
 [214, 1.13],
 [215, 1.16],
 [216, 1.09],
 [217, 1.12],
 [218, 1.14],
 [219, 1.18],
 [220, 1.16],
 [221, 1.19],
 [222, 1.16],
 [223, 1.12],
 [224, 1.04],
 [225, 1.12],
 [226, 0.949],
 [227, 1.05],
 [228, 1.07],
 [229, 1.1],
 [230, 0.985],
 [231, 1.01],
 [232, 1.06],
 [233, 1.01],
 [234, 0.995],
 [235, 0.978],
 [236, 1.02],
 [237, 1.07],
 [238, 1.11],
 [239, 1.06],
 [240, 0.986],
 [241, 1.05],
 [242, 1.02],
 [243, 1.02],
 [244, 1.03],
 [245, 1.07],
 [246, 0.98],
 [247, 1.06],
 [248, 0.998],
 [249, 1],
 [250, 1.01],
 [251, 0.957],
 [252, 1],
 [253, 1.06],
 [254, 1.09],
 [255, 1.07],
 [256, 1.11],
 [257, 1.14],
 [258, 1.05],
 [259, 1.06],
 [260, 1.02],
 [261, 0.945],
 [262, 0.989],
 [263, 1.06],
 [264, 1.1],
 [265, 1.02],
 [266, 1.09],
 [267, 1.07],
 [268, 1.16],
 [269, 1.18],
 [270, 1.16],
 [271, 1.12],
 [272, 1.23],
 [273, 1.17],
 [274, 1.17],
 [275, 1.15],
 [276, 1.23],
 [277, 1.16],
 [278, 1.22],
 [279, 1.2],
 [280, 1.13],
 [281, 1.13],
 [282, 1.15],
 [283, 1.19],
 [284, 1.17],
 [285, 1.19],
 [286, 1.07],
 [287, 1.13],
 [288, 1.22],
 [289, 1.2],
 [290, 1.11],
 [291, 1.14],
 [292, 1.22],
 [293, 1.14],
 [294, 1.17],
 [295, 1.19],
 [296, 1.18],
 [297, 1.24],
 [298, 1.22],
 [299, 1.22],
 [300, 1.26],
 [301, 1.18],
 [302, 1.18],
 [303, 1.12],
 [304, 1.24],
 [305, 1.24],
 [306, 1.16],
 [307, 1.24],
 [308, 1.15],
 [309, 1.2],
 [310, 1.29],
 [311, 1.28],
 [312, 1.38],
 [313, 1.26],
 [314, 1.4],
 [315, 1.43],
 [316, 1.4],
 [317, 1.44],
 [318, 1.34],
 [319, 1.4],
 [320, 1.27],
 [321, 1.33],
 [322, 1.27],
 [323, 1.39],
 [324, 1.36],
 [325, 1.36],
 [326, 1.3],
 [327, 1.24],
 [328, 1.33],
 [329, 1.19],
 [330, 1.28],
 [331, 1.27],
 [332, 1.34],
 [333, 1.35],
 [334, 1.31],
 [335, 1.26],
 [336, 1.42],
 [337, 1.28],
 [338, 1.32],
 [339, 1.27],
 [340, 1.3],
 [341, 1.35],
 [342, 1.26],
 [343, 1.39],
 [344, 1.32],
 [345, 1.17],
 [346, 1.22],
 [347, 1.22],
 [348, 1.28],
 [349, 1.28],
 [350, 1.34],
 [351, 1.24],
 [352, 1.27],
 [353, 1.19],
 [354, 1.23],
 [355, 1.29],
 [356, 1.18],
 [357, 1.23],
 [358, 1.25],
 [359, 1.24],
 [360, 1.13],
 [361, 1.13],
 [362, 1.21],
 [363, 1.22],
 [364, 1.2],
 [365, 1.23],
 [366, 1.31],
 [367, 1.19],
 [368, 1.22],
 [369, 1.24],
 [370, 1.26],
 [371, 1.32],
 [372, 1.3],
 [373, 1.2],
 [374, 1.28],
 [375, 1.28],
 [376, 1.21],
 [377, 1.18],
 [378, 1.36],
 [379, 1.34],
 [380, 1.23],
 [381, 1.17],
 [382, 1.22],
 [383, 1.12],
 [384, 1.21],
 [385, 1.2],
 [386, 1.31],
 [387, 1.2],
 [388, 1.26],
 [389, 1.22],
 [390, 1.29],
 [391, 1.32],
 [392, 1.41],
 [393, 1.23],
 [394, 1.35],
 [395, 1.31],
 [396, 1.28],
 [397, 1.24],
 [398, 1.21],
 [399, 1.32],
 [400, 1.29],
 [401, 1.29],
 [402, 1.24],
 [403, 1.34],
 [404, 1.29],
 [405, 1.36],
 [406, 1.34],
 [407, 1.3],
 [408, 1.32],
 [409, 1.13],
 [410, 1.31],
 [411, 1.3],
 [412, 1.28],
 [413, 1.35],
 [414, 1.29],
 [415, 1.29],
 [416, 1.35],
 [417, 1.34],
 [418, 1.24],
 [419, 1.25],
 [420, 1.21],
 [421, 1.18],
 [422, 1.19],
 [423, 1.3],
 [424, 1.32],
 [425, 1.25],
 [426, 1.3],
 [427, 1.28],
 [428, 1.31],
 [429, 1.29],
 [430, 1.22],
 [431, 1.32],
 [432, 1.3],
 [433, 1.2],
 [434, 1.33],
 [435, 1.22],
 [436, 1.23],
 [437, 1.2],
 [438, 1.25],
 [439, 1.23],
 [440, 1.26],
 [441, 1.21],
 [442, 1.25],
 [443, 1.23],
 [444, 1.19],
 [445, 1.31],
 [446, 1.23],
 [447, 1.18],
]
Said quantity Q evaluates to 0.03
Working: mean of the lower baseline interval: 1.12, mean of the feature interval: 1.14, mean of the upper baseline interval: 1.26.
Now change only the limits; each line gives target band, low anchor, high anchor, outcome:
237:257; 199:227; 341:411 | 0.13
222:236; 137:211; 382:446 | 0.16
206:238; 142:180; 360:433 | 0.10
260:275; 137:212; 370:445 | 0.11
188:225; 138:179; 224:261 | -0.07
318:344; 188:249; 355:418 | -0.09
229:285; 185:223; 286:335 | 0.13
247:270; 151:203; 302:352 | 0.18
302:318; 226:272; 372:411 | -0.12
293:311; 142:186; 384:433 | 0.03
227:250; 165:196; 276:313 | 0.17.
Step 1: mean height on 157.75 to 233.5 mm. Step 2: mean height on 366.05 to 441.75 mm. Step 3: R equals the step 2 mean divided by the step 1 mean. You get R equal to 1.1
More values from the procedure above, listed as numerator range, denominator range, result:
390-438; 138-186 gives 1.08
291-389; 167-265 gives 1.12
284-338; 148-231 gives 1.07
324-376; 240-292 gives 1.15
